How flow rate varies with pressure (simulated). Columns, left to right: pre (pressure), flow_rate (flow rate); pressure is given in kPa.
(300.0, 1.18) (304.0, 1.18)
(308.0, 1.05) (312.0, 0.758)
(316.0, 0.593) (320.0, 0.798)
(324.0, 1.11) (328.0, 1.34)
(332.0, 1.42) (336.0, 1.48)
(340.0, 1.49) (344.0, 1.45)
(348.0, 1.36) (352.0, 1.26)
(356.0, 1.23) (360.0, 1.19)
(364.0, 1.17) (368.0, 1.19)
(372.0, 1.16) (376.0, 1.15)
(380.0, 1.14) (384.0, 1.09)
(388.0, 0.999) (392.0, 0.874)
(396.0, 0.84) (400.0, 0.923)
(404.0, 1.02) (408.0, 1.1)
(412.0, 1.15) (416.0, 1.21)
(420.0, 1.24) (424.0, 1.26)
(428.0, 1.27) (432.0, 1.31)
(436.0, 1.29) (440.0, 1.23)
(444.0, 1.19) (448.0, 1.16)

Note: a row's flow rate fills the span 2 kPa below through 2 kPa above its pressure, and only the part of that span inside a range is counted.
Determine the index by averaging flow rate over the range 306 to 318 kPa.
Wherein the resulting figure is 0.8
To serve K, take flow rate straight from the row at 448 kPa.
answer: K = 1.16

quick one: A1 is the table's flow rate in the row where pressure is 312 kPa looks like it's 0.758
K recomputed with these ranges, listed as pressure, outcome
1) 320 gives 0.798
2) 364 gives 1.17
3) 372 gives 1.16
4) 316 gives 0.593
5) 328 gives 1.34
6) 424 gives 1.26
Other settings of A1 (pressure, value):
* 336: 1.48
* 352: 1.26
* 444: 1.19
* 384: 1.09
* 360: 1.19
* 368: 1.19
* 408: 1.1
